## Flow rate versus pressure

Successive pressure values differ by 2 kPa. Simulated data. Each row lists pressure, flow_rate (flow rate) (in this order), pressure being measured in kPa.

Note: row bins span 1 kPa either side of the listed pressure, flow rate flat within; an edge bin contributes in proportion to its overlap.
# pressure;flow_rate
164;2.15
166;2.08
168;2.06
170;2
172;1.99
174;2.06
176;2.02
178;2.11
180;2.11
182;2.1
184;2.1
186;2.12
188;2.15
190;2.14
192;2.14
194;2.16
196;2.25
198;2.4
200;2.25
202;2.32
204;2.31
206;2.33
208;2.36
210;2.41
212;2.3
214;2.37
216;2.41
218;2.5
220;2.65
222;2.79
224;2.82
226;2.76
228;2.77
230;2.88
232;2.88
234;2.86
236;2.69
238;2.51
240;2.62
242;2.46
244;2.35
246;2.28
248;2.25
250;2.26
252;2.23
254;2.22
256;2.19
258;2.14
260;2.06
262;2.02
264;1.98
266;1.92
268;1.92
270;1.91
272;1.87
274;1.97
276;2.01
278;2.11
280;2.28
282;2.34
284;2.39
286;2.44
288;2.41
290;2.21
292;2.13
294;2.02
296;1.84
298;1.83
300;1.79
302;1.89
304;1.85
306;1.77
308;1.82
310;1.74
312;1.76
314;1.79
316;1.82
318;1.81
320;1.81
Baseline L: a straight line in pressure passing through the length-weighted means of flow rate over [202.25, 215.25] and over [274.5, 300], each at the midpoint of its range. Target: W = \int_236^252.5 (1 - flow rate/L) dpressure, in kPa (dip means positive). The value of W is -1.0 kPa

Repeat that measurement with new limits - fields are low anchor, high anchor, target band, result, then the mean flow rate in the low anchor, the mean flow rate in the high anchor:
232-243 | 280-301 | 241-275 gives 4.7 kPa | 2.65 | 2.15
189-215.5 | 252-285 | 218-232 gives -3.4 kPa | 2.29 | 2.09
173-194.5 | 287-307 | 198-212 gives -1.7 kPa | 2.11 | 1.97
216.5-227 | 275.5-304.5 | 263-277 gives 2.1 kPa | 2.69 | 2.11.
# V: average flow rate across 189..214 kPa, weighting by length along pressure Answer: 2.28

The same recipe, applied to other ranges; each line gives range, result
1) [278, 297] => 2.22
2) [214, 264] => 2.47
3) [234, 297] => 2.21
